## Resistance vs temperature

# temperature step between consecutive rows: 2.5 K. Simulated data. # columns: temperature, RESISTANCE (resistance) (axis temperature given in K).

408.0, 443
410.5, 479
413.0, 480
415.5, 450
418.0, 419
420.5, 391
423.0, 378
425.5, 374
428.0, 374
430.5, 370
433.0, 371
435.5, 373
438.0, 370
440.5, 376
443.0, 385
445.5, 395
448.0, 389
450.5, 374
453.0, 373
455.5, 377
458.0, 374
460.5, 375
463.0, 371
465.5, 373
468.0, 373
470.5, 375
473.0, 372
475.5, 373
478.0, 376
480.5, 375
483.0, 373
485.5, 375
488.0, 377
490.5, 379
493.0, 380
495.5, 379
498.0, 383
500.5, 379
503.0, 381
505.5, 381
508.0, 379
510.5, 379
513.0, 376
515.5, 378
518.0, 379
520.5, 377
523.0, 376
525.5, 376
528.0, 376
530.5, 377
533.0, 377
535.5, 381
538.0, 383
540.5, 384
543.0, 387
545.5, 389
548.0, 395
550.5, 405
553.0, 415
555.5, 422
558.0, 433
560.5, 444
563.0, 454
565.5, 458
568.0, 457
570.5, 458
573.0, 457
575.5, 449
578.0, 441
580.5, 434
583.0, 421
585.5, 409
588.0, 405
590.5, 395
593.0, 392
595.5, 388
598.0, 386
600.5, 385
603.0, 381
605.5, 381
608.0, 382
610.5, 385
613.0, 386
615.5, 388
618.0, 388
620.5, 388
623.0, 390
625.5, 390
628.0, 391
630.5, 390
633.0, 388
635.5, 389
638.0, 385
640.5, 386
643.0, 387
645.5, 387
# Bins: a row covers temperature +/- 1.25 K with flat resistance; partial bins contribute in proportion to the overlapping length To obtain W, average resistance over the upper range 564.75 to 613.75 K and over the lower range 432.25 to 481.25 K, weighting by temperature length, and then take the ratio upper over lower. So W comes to 1.1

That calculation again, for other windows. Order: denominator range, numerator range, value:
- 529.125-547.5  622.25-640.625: 1.01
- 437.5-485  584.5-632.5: 1.03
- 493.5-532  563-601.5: 1.12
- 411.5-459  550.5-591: 1.11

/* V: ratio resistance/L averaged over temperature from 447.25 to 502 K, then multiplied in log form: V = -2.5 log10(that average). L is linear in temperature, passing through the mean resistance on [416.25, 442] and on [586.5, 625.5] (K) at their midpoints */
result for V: 0.02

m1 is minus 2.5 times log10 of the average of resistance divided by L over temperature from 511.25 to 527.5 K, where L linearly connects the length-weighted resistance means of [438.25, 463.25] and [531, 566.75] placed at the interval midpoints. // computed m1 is 0.06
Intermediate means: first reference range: 379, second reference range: 408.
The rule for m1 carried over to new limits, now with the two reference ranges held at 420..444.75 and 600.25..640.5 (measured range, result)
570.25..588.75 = -0.131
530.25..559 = -0.038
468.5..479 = 0.013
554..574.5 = -0.167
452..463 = 0.009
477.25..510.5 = 0.004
